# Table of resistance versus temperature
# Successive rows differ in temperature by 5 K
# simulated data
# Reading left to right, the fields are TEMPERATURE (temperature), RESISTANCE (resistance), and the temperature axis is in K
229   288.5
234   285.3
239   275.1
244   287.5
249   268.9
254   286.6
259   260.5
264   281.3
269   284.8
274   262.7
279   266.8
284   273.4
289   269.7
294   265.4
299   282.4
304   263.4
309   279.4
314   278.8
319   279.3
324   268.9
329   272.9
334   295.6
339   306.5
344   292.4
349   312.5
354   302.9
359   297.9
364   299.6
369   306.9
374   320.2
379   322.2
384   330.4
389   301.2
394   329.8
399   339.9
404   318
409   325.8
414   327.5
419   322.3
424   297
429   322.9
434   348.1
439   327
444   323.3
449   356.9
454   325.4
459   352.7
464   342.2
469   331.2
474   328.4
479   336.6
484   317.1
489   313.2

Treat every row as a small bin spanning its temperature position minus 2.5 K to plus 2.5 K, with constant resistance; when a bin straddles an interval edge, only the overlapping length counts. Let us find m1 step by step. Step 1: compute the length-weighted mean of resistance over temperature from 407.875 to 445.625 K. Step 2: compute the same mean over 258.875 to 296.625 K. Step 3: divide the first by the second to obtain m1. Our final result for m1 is 1.20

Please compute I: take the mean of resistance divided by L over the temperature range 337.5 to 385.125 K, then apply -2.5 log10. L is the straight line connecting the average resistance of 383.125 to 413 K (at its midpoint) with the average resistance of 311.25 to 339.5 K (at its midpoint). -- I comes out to -0.021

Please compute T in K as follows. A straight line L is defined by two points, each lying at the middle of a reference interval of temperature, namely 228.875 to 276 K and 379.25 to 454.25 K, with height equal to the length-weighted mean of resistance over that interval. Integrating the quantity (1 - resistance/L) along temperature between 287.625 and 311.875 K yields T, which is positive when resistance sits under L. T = 1.6 K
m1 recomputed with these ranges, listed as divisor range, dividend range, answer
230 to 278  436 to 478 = 1.21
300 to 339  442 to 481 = 1.21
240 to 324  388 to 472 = 1.20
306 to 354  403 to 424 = 1.11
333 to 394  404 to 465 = 1.07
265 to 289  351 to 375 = 1.12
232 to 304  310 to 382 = 1.08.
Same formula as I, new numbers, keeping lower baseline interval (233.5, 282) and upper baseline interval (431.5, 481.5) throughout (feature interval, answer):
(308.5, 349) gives 0.043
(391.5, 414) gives -0.026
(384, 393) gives 0.007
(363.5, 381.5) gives -0.009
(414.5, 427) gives 0.044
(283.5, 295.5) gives 0.063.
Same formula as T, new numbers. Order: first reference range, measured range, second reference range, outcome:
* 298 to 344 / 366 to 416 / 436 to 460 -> -1.7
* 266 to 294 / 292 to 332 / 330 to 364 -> 1.5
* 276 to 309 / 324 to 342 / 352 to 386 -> 0.2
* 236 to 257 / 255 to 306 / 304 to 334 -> 1.2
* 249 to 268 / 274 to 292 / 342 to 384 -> 0.9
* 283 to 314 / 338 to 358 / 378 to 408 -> -0.2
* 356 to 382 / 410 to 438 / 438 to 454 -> 0.3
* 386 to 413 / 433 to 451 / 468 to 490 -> -0.7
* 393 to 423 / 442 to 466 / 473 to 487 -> -1.0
